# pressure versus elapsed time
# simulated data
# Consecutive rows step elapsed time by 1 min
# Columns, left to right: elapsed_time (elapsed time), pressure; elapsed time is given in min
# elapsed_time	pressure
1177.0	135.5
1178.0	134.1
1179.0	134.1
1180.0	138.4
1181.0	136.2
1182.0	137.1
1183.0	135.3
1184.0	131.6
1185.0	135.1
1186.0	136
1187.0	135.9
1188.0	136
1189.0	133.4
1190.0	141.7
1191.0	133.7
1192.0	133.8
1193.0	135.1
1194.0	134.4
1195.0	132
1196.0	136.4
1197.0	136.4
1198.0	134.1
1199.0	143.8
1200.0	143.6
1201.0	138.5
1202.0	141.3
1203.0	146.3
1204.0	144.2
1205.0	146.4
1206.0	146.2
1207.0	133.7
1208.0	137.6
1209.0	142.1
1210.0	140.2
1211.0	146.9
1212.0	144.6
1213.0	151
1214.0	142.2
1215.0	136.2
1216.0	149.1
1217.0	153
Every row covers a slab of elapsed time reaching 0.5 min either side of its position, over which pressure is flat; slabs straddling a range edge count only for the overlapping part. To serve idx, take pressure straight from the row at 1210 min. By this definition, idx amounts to 140.2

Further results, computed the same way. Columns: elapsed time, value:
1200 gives 143.6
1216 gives 149.1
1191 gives 133.7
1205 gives 146.4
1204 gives 144.2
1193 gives 135.1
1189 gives 133.4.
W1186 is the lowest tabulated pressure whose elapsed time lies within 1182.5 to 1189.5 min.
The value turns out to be 131.6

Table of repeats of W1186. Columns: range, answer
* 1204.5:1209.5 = 133.7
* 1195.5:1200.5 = 134.1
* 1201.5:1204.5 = 141.3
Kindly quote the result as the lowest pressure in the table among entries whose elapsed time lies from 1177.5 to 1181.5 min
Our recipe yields 134.1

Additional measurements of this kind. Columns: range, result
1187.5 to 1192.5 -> 133.4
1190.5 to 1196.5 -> 132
